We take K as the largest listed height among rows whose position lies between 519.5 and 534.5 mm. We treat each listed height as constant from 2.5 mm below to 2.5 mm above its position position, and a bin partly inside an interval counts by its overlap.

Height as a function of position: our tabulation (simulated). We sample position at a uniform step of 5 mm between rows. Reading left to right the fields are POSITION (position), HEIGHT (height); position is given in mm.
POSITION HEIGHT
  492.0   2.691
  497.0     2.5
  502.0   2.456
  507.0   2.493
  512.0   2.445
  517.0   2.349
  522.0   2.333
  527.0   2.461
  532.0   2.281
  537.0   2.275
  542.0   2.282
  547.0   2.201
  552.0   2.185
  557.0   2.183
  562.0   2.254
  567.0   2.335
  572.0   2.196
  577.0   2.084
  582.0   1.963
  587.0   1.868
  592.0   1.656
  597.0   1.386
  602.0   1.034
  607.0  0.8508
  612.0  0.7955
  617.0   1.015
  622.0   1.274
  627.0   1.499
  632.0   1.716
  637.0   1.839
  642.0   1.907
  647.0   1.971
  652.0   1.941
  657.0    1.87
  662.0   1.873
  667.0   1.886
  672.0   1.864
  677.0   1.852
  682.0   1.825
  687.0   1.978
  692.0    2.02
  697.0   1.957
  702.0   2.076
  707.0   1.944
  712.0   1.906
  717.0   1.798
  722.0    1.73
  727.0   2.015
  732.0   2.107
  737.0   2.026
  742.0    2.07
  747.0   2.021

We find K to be 2.461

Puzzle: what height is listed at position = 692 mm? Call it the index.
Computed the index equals 2.02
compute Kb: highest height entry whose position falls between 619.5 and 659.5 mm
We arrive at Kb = 1.971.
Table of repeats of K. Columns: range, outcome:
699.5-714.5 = 2.076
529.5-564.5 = 2.282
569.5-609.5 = 2.196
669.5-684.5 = 1.864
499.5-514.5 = 2.493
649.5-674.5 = 1.941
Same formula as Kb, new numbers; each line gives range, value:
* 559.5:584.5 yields 2.335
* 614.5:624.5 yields 1.274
